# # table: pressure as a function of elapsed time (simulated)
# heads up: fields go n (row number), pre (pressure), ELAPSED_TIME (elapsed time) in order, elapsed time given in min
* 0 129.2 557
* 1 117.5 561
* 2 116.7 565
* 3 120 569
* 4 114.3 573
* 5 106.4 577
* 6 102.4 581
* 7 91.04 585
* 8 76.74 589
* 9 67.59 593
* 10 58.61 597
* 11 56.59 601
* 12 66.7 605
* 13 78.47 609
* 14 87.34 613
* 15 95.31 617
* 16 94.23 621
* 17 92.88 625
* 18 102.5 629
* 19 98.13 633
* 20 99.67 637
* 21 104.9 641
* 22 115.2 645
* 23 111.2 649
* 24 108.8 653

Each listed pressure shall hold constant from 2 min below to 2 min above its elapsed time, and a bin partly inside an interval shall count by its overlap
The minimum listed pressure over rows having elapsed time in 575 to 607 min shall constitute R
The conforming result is 56.59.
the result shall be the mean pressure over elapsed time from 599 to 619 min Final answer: 76.9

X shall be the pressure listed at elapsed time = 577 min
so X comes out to 106.4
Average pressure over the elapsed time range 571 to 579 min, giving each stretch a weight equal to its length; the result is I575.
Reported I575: 110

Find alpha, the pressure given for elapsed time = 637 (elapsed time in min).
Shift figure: 99.67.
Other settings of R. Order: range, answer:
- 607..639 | 78.47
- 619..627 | 92.88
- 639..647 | 104.9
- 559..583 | 102.4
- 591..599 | 58.61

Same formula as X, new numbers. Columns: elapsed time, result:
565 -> 116.7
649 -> 111.2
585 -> 91.04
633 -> 98.13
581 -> 102.4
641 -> 104.9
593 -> 67.59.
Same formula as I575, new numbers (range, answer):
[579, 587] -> 96.7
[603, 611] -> 72.6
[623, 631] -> 97.7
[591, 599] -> 63.1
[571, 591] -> 98.2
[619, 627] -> 93.6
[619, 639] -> 97.5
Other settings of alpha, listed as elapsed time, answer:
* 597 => 58.61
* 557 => 129.2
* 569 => 120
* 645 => 115.2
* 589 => 76.74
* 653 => 108.8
